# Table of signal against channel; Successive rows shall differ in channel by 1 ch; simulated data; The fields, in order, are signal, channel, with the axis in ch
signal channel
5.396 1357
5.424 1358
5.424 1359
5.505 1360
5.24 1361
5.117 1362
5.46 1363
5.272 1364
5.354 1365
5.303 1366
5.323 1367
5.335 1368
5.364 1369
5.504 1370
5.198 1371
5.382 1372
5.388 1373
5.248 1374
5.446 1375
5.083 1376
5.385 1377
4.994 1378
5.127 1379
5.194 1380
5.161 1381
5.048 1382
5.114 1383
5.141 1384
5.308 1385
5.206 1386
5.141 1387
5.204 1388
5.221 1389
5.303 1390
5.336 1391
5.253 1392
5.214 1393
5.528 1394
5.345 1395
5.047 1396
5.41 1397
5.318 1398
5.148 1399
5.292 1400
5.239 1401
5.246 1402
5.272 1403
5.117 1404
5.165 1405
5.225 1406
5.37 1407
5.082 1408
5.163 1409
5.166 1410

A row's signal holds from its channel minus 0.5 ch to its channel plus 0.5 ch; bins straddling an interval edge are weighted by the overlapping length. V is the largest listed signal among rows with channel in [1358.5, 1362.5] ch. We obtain 5.505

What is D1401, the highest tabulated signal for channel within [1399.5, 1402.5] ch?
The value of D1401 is 5.292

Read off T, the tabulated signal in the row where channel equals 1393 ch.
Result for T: 5.214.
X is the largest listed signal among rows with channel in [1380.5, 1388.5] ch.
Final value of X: 5.308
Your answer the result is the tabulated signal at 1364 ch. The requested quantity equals 5.272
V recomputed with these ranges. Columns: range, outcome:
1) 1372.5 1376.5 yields 5.446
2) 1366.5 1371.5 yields 5.504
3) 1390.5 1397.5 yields 5.528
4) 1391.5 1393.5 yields 5.253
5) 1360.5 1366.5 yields 5.46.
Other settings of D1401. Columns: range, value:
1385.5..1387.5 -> 5.206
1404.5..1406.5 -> 5.225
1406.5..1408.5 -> 5.37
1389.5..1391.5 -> 5.336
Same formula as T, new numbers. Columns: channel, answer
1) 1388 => 5.204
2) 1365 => 5.354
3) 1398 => 5.318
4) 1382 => 5.048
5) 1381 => 5.161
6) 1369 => 5.364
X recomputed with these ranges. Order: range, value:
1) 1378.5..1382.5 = 5.194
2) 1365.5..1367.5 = 5.323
